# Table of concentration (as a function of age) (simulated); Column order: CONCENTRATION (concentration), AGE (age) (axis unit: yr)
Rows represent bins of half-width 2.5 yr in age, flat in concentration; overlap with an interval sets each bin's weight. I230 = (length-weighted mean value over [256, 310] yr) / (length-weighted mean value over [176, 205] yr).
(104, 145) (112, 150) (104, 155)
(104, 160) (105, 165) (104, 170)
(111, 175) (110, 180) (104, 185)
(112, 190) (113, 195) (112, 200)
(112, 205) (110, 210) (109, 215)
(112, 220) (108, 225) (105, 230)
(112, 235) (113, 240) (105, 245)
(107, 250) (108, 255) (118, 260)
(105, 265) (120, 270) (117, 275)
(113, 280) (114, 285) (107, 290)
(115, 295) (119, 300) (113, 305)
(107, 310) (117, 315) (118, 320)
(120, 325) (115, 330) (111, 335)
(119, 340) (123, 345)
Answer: 1.03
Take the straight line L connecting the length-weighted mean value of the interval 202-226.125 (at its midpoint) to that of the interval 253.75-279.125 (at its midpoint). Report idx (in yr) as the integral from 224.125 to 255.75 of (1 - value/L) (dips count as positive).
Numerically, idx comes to 1.1 yr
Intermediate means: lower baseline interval 110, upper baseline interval 114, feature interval 108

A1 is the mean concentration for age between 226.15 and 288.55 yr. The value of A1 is 111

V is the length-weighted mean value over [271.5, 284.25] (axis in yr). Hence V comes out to 115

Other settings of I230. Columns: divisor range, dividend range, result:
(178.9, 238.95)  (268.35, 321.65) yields 1.04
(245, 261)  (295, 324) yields 1.05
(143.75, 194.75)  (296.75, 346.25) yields 1.08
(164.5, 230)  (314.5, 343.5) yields 1.07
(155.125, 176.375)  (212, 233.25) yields 1.03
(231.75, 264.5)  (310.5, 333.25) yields 1.06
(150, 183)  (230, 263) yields 1.03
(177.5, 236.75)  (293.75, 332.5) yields 1.05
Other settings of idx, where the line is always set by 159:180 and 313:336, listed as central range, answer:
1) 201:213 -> -0.2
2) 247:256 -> 0.4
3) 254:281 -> -0.2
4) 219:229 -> 0.1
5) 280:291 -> 0.2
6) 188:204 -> -0.6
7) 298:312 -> 0.3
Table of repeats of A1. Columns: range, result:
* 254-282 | 114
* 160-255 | 109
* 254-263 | 113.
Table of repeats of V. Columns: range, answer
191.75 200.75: 113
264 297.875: 113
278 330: 114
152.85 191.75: 107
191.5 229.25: 111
